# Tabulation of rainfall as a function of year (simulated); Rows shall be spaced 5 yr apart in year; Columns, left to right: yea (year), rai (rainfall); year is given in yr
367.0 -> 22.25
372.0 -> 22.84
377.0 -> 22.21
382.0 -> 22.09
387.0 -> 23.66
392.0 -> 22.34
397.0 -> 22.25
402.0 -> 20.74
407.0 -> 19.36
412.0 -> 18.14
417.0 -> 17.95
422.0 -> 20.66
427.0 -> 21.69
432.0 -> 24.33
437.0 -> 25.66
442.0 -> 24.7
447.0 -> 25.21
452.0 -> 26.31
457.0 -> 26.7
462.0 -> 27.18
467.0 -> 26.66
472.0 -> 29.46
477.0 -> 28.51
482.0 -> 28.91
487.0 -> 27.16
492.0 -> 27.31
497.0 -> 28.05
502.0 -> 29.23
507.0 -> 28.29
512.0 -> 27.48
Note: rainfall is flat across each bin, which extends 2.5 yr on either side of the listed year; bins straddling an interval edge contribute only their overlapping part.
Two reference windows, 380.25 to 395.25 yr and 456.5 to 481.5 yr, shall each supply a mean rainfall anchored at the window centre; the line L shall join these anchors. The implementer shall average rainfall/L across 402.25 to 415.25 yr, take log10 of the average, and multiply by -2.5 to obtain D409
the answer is 0.25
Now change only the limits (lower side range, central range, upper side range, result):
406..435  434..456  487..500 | -0.118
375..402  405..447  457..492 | 0.141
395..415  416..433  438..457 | 0.072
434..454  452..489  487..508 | -0.038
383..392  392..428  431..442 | 0.184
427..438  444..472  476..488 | -0.015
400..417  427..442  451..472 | -0.062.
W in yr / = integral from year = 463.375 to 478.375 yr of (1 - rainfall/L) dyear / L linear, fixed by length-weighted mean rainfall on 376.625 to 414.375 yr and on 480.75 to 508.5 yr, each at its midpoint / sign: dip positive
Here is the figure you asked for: -0.9 yr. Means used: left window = 21.3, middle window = 28.1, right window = 28.1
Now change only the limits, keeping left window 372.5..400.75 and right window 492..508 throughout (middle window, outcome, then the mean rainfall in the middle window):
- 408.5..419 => 2.5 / 18.2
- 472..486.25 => -0.7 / 28.7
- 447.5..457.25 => -0.1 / 26.2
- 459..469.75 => -0.2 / 27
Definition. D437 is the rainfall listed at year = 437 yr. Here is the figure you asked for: 25.66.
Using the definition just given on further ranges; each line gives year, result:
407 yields 19.36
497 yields 28.05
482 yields 28.91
